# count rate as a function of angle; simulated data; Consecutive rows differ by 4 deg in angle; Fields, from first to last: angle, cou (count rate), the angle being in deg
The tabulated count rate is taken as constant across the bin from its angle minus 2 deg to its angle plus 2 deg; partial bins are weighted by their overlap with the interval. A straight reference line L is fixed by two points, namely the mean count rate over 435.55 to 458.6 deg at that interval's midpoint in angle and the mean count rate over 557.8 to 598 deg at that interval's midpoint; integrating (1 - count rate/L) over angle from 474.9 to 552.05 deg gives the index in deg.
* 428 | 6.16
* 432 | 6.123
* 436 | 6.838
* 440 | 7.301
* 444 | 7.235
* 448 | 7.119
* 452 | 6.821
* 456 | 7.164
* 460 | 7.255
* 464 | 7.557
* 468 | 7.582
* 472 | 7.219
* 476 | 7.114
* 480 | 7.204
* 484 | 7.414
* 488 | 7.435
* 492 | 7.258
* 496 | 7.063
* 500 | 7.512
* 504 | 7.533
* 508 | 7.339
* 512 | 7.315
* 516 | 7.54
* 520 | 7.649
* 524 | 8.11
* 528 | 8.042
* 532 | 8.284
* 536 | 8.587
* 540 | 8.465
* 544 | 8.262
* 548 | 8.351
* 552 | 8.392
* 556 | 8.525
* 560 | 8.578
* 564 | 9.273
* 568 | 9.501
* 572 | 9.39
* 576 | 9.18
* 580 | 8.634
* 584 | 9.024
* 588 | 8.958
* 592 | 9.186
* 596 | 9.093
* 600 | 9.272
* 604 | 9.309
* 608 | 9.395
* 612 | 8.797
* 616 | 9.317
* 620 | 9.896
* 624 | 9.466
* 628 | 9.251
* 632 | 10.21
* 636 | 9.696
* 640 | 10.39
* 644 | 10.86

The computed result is 3.6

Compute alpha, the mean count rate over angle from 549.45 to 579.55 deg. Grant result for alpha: 8.95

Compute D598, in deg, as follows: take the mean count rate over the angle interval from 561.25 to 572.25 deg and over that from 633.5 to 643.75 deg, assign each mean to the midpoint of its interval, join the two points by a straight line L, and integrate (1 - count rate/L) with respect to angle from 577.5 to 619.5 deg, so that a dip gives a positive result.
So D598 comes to 2.5 deg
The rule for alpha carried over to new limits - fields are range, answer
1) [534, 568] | 8.61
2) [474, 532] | 7.49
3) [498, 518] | 7.45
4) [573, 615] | 9.1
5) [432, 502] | 7.21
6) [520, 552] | 8.27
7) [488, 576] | 8.15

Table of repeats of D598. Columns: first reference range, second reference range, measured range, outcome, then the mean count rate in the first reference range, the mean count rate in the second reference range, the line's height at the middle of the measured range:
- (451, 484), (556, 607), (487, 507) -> 1.0 deg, 7.26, 9.1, 7.74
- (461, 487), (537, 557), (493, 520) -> 1.4 deg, 7.35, 8.4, 7.82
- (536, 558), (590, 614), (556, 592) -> -1.1 deg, 8.42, 9.18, 8.79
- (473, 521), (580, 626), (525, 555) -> -0.8 deg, 7.36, 9.22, 8.11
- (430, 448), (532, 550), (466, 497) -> 1.0 deg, 6.9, 8.4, 7.53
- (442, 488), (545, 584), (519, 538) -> 0.3 deg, 7.25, 8.86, 8.28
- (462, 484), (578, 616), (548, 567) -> -0.4 deg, 7.34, 9.09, 8.53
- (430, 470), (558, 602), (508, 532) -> 1.3 deg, 7.1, 9.1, 8.18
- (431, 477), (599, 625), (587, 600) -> 0.0 deg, 7.13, 9.35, 9.09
